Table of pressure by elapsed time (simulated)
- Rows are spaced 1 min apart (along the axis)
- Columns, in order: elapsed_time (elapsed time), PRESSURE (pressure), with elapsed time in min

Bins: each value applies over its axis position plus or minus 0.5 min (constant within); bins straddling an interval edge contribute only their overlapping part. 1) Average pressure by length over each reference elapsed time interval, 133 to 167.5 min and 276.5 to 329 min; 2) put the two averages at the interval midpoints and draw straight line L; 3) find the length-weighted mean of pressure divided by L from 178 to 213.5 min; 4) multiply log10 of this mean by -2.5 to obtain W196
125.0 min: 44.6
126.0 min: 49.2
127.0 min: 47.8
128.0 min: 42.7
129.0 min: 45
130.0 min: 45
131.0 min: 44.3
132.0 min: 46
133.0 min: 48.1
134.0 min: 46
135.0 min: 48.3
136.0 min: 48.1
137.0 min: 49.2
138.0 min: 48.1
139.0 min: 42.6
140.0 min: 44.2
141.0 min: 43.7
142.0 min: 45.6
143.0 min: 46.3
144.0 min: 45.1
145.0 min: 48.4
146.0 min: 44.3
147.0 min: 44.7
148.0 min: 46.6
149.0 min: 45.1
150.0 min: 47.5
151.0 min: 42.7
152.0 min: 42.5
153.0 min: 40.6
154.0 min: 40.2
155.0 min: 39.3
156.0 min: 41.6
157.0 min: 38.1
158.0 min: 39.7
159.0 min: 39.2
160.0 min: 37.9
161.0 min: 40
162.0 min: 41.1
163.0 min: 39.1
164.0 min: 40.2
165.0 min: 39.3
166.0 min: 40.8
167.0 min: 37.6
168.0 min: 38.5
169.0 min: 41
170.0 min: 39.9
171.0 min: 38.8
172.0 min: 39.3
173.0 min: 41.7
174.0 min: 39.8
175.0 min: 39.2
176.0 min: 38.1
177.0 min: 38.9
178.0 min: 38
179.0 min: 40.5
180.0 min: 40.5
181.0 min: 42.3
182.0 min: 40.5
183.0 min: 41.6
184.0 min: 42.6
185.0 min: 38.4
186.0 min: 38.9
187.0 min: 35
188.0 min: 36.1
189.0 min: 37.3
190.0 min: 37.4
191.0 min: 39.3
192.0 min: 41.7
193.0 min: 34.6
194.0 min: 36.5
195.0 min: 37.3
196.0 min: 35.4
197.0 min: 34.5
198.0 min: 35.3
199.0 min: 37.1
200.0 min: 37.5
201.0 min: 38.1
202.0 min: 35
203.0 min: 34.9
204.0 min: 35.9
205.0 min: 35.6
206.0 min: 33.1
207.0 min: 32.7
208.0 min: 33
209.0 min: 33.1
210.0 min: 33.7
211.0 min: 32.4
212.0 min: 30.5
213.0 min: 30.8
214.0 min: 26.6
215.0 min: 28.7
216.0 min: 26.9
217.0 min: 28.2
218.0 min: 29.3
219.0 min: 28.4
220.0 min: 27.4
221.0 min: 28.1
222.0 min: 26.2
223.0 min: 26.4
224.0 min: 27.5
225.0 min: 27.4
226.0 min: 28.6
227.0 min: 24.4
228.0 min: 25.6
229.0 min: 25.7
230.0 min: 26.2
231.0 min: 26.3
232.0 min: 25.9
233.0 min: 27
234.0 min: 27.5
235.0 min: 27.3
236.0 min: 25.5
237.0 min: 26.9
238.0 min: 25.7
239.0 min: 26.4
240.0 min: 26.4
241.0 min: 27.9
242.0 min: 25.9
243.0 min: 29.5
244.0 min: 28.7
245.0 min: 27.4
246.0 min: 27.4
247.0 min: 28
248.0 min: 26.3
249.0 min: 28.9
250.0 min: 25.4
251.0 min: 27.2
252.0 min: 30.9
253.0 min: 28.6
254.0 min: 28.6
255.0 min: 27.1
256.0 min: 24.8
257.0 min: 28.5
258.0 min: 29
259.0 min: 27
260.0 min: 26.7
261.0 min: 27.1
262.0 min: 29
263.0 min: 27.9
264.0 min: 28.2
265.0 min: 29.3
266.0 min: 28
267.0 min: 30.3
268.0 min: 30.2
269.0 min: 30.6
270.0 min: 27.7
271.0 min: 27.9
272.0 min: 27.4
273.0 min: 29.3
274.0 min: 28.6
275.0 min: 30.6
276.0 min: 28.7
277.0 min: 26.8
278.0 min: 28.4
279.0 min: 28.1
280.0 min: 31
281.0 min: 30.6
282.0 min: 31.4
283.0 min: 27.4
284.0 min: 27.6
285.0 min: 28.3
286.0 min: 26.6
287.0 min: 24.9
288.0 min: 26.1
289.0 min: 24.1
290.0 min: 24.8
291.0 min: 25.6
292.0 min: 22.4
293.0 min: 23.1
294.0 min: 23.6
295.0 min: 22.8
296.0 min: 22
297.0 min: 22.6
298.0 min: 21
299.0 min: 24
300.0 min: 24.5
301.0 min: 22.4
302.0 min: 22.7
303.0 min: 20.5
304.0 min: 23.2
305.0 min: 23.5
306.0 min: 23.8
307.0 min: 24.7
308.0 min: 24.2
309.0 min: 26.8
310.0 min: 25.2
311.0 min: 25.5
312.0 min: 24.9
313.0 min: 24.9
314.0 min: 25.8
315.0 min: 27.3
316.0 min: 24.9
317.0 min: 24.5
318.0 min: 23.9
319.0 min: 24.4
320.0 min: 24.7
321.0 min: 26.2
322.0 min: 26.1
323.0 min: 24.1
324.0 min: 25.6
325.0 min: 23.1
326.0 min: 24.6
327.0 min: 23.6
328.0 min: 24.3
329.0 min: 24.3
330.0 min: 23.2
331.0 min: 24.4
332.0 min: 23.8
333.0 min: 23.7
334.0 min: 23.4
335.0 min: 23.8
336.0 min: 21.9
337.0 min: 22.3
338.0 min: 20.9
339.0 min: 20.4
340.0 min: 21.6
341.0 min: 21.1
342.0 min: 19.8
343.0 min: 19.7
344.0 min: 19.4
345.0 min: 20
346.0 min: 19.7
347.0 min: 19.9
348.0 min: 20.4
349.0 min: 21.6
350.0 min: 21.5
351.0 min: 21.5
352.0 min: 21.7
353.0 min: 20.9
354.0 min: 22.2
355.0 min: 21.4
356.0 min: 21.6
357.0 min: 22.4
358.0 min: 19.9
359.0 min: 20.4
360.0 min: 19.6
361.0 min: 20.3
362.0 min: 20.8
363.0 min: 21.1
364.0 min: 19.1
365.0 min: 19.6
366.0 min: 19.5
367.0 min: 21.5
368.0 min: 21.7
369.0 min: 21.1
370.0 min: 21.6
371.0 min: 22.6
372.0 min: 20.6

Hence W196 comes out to 0.04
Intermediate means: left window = 43.1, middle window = 36.6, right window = 25.1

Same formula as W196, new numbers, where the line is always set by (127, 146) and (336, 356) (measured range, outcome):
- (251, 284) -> 0.06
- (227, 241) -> 0.29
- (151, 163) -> 0.09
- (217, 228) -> 0.29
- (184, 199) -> 0.06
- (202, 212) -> 0.12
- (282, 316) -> 0.08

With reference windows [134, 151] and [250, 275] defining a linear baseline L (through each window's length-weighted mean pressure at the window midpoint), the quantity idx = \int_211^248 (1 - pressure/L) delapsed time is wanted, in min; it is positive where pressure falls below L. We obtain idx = 6.46 min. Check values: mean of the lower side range 46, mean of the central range 27.4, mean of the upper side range 28.3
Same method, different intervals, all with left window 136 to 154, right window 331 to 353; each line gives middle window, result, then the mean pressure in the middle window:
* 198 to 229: 5.2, 30.8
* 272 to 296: 1.3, 26.9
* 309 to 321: -0.3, 25.2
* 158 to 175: 1.1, 39.6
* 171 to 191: 0.7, 39.3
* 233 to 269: 5.0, 27.7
